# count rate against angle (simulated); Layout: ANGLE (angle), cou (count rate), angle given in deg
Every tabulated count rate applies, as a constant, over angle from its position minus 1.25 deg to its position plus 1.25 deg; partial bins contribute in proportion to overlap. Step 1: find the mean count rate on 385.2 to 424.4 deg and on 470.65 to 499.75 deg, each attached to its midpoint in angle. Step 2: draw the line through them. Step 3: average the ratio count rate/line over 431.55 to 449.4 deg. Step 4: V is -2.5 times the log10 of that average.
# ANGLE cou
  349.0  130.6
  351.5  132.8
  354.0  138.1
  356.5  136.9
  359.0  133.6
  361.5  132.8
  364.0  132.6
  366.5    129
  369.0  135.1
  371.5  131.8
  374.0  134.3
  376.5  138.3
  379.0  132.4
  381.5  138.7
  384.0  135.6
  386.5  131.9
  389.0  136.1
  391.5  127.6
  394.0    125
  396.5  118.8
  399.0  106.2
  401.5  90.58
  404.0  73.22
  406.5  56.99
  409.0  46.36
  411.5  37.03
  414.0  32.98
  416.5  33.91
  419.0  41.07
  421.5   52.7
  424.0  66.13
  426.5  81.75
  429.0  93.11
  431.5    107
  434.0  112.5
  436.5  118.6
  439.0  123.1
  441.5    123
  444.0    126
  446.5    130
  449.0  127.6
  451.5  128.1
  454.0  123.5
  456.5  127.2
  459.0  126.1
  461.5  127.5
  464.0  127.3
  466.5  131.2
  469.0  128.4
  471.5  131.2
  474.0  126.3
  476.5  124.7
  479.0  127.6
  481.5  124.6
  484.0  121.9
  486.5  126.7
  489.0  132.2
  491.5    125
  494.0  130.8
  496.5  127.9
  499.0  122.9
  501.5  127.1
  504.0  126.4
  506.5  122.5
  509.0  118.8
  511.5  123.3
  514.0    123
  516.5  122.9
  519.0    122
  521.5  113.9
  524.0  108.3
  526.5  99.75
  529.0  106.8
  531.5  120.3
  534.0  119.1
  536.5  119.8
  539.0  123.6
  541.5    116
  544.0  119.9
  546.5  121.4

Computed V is -0.20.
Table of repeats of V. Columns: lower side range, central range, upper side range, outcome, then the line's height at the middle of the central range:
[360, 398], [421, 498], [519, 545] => 0.03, 123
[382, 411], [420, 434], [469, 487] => 0.34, 112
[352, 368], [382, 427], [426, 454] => 0.44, 124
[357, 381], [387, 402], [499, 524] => 0.10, 131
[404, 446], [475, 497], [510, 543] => -0.24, 102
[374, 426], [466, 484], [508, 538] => -0.19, 107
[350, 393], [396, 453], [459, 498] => 0.43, 131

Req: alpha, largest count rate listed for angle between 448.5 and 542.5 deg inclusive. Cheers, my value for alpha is 132.2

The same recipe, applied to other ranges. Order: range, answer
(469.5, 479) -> 131.2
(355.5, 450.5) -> 138.7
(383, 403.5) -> 136.1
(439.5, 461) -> 130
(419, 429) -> 93.11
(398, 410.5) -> 106.2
